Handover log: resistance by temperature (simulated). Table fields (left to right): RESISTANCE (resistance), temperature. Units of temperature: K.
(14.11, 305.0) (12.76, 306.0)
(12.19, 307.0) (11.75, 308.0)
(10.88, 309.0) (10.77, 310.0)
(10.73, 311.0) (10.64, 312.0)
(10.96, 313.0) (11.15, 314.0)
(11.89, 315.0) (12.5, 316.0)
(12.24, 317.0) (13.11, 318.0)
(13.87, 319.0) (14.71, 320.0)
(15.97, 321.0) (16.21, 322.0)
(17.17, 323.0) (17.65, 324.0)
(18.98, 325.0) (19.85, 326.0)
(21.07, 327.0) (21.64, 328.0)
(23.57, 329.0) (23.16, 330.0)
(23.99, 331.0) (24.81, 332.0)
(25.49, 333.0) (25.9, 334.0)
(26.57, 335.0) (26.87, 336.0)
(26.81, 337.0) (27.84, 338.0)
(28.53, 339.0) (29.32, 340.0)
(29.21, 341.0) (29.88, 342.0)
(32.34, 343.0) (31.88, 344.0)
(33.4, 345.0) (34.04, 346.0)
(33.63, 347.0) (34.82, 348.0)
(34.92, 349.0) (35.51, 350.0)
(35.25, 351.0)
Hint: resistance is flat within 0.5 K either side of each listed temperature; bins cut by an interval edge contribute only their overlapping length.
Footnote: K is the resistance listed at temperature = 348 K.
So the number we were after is 34.82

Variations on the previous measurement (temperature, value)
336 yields 26.87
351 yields 35.25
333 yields 25.49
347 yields 33.63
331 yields 23.99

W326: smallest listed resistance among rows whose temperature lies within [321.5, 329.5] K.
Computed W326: 16.21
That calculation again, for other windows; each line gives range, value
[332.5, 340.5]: 25.49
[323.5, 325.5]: 17.65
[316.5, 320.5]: 12.24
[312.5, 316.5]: 10.96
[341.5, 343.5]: 29.88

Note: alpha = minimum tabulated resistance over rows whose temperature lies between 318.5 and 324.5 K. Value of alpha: 13.87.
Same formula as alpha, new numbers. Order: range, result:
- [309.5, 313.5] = 10.64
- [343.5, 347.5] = 31.88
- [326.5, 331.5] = 21.07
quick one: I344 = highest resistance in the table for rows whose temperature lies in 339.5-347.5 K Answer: 34.04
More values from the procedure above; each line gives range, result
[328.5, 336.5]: 26.87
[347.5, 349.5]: 34.92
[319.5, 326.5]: 19.85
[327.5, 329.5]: 23.57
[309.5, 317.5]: 12.5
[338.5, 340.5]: 29.32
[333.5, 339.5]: 28.53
